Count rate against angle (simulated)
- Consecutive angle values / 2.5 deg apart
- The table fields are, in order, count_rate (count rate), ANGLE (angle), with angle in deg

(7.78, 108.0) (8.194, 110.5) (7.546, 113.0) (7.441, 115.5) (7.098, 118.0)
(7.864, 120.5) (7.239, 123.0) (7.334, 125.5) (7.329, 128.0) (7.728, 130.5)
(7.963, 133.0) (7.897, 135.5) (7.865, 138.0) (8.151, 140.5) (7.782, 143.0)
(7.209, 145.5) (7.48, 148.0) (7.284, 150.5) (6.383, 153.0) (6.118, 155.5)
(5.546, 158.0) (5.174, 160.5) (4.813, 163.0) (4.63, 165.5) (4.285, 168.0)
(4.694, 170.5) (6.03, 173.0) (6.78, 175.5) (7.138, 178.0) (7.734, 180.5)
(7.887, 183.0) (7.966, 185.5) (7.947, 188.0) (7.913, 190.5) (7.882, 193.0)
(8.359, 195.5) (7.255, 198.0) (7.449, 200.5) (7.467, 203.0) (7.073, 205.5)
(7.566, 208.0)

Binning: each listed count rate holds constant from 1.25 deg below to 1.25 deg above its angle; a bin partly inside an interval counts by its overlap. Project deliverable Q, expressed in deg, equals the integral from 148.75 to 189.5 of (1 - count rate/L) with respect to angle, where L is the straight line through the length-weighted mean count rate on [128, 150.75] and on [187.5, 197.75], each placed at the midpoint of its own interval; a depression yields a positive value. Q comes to 8.04 deg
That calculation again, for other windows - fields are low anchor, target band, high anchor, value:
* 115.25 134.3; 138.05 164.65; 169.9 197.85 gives 2.9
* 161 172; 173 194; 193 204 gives -4.4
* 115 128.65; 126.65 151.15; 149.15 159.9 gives -3.2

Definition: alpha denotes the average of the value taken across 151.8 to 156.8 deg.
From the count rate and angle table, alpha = 6.24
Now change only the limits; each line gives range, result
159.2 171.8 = 4.73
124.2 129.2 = 7.33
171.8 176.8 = 6.42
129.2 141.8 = 7.92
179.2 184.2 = 7.8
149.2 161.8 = 6.1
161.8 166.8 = 4.72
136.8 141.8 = 8.01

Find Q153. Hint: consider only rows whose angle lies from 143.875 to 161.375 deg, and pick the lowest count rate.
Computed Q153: 5.174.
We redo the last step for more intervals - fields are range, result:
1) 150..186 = 4.285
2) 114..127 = 7.098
